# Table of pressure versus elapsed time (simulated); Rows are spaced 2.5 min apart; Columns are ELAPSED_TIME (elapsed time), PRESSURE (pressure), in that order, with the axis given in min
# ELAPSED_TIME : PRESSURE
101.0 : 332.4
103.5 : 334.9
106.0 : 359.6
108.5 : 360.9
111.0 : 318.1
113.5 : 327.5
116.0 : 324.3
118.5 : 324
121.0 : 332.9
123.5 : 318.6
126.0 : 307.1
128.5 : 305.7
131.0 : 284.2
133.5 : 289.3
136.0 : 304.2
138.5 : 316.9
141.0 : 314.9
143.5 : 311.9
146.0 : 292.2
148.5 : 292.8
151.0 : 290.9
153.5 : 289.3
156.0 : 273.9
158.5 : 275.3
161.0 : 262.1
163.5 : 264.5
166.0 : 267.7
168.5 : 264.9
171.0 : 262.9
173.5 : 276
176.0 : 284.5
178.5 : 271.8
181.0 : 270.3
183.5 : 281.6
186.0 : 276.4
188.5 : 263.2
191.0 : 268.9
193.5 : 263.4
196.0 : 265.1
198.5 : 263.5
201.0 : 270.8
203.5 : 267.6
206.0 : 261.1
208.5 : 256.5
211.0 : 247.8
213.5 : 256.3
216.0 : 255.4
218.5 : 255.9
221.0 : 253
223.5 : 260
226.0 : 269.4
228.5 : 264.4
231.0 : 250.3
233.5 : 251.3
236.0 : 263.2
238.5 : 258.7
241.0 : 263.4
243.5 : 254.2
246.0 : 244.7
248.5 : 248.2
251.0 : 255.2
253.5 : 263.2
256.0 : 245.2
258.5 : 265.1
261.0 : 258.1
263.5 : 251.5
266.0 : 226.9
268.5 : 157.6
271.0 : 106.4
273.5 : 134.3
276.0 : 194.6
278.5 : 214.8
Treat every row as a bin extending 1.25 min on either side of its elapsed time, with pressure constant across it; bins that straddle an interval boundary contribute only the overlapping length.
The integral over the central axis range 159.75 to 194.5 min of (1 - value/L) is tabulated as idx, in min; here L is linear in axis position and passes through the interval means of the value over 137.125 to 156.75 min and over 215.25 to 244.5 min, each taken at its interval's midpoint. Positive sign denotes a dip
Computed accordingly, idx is 1.70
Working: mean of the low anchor 299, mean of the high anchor 258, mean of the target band 270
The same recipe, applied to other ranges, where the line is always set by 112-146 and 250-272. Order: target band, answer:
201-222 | 0.1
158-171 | 1.0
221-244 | -1.4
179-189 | 0.1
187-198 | 0.2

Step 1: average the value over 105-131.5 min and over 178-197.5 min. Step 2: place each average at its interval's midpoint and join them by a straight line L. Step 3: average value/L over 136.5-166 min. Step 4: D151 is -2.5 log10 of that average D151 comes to 0.04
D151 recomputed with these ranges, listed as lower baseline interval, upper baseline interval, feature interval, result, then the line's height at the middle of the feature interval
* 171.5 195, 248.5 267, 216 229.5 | 0.01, 262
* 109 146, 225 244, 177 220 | 0.05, 277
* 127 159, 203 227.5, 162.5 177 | 0.05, 282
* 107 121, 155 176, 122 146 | 0.01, 307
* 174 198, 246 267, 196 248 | 0.01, 261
